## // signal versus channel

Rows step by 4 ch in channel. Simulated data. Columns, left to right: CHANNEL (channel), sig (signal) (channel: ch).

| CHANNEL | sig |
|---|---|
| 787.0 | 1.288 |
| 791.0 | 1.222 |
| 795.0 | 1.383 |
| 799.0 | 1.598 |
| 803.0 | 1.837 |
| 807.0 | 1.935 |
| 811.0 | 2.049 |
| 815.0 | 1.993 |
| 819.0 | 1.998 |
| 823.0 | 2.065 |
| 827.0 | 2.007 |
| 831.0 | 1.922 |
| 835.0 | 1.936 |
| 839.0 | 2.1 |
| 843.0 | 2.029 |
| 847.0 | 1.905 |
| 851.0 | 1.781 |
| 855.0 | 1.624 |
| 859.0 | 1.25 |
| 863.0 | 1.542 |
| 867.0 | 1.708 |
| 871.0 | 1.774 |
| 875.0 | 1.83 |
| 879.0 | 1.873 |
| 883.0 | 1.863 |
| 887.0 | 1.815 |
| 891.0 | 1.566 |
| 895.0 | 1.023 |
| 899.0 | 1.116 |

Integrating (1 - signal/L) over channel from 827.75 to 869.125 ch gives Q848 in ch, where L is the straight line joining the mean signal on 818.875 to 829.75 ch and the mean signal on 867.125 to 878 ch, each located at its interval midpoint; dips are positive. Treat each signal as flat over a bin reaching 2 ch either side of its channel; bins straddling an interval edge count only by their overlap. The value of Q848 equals 2.69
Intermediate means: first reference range 2.02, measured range 1.79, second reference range 1.79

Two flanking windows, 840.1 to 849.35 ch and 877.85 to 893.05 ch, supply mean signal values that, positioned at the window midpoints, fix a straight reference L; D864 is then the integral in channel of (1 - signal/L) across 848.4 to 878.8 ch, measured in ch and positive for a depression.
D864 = 3.5 ch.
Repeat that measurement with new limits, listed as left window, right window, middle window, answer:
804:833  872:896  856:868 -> 2.00 ch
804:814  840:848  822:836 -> 0.04 ch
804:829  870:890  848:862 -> 2.34 ch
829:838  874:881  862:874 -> 1.12 ch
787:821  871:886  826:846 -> -2.46 ch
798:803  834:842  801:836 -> -2.28 ch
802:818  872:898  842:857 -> -0.20 ch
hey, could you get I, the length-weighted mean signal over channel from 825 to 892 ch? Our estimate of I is 1.8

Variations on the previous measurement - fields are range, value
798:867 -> 1.86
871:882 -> 1.84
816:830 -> 2.01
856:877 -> 1.62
